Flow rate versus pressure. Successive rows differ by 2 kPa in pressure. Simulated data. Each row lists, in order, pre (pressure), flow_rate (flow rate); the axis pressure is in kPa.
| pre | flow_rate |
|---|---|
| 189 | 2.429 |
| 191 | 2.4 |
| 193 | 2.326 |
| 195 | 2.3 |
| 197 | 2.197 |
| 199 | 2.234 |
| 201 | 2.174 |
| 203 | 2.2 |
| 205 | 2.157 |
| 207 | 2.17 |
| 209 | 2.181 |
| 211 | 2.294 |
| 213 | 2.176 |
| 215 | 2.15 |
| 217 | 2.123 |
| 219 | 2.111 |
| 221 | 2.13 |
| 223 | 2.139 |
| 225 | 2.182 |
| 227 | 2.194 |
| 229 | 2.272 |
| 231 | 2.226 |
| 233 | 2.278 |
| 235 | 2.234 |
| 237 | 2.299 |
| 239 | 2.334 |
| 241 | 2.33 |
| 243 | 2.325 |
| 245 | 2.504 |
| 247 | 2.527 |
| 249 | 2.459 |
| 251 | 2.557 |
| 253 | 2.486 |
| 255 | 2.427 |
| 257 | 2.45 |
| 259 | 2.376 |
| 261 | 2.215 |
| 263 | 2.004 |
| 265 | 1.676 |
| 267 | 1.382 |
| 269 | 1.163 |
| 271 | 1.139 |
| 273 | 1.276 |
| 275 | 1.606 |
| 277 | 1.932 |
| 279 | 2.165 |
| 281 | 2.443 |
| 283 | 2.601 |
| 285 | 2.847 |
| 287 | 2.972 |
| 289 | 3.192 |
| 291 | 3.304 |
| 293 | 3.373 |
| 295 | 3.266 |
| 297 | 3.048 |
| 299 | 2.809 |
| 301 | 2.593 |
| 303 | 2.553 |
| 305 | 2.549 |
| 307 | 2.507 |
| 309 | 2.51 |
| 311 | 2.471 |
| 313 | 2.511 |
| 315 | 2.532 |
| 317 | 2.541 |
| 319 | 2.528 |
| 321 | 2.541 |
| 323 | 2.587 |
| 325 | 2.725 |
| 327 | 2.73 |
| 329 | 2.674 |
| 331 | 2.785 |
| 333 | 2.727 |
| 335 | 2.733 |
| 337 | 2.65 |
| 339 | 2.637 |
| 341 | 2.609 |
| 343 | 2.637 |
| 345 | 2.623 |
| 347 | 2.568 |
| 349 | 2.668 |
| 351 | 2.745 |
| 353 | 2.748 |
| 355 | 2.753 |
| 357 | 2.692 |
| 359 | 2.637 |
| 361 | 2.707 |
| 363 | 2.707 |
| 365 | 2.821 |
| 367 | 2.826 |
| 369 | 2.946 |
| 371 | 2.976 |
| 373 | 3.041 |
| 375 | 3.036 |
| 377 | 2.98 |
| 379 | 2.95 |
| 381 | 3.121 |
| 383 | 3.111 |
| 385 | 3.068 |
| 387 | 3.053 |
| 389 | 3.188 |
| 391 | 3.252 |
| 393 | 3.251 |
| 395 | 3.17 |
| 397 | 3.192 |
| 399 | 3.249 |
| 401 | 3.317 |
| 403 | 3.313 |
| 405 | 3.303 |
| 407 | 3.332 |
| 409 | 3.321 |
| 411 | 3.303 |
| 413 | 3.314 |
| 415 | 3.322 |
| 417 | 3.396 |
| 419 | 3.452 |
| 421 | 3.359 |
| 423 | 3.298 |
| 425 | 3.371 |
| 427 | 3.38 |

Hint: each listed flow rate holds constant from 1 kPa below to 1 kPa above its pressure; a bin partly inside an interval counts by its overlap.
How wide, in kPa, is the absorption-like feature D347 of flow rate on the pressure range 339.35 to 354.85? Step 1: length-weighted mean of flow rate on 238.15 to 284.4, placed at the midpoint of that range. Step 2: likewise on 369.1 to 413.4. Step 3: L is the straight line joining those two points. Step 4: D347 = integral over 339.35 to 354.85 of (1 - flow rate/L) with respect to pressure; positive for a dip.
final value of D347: 0.8 kPa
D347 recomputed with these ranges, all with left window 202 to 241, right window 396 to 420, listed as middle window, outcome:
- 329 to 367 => 3.4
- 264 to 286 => 6.0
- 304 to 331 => 2.0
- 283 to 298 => -2.8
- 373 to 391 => 0.5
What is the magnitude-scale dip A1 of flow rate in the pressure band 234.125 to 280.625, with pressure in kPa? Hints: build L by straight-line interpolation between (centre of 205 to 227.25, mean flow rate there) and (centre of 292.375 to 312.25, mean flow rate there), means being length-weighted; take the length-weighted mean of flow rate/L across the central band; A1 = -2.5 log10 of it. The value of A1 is 0.17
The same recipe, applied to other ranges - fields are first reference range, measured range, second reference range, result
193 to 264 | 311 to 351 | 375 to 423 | 0.085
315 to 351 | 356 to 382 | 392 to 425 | 0.031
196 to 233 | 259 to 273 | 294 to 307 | 0.480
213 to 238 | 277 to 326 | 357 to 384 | -0.056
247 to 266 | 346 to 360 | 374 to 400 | 0.087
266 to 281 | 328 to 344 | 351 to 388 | -0.105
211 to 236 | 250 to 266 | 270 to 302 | 0.048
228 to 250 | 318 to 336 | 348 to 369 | -0.014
